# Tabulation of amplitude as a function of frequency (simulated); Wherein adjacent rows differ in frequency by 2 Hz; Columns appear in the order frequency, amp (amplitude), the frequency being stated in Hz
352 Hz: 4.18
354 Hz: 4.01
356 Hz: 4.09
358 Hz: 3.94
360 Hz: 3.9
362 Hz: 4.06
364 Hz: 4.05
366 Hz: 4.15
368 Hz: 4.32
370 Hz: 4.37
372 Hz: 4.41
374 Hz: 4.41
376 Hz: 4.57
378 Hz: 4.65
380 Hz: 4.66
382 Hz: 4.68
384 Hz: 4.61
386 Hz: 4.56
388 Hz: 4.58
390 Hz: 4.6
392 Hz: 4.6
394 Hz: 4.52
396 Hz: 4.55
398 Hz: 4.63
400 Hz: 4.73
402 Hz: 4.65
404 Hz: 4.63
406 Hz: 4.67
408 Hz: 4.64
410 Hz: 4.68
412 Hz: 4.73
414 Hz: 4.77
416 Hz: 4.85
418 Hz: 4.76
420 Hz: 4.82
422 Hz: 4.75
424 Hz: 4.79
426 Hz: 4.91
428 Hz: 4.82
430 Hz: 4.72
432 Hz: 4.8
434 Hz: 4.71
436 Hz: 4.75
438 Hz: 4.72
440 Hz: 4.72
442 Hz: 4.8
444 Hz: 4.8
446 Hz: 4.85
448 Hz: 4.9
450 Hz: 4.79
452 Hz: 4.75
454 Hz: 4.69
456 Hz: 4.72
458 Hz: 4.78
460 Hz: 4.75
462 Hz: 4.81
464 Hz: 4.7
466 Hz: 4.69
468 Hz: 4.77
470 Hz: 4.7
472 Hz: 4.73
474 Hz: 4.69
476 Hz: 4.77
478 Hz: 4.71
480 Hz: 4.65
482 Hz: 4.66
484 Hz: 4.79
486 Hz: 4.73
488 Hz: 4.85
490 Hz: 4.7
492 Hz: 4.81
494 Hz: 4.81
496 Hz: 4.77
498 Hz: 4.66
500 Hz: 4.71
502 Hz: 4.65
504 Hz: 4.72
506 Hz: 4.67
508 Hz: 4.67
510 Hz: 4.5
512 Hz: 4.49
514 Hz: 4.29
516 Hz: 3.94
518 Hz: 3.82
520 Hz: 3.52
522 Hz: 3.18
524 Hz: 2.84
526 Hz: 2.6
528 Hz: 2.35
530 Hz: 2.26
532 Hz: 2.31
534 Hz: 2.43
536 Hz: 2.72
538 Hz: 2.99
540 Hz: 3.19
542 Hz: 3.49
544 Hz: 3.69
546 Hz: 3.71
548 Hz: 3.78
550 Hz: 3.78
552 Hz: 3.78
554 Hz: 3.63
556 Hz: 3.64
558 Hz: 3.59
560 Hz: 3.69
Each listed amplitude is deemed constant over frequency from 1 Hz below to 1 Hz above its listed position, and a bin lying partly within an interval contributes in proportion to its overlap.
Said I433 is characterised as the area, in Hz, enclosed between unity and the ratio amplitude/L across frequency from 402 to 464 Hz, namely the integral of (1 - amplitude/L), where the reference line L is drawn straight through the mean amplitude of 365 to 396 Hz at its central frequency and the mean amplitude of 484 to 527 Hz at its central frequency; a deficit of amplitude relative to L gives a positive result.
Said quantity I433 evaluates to -4.75 Hz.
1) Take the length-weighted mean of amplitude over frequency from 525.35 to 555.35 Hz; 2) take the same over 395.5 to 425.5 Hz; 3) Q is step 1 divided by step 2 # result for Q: 0.66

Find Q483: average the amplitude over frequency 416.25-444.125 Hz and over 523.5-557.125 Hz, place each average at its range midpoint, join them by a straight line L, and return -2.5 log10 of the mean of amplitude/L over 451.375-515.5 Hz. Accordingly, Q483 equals -0.18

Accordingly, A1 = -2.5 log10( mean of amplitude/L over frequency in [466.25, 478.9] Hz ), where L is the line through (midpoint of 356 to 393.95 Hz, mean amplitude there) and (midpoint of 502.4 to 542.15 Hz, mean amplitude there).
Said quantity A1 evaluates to -0.24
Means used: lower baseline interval 4.39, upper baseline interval 3.47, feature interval 4.73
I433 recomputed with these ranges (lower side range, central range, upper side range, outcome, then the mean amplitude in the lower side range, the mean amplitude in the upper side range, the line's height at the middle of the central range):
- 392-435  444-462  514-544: -2.8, 4.72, 3.04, 4.14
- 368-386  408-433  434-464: -0.5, 4.53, 4.77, 4.68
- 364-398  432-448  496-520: -1.1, 4.5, 4.44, 4.47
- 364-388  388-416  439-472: -0.5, 4.48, 4.76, 4.57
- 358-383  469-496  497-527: -3.9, 4.34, 4.08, 4.14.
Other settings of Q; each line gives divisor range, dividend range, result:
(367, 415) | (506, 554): 0.75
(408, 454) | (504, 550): 0.73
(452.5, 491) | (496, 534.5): 0.79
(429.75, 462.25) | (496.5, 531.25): 0.81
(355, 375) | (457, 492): 1.14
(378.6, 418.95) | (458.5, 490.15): 1.02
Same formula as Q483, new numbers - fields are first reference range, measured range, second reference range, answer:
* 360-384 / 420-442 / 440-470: -0.027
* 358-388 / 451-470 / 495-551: -0.194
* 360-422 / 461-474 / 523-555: -0.237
